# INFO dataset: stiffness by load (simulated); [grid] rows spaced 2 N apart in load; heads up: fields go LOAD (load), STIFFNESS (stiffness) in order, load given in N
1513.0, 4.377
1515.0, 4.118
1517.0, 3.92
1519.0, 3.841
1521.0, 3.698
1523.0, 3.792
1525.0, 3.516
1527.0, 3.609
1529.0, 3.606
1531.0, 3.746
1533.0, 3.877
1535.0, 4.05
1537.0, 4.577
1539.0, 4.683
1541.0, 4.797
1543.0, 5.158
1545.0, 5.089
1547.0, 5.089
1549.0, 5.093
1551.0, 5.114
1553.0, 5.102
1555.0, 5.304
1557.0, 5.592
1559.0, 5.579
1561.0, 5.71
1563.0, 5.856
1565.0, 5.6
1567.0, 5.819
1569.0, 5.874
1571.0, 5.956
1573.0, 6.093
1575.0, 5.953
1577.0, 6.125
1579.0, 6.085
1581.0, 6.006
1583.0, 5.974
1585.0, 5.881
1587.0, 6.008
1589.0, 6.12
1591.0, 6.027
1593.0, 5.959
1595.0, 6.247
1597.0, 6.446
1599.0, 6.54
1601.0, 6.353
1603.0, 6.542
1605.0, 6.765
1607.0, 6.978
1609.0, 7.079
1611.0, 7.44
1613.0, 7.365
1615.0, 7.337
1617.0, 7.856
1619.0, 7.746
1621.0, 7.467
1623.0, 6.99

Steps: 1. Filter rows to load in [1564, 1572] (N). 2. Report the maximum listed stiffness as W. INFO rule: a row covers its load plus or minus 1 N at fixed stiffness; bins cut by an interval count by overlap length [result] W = 5.956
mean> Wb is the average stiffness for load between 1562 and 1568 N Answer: 5.76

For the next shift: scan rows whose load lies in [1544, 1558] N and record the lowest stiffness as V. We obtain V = 5.089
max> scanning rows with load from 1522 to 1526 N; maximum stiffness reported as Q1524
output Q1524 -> 3.792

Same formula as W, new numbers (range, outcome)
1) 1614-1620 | 7.856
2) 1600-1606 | 6.765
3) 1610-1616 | 7.44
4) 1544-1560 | 5.592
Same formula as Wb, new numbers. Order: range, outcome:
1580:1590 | 6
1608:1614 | 7.29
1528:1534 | 3.74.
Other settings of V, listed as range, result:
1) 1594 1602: 6.247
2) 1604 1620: 6.765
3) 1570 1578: 5.953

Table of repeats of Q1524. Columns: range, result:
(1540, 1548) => 5.158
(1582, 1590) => 6.12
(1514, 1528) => 4.118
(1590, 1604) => 6.542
